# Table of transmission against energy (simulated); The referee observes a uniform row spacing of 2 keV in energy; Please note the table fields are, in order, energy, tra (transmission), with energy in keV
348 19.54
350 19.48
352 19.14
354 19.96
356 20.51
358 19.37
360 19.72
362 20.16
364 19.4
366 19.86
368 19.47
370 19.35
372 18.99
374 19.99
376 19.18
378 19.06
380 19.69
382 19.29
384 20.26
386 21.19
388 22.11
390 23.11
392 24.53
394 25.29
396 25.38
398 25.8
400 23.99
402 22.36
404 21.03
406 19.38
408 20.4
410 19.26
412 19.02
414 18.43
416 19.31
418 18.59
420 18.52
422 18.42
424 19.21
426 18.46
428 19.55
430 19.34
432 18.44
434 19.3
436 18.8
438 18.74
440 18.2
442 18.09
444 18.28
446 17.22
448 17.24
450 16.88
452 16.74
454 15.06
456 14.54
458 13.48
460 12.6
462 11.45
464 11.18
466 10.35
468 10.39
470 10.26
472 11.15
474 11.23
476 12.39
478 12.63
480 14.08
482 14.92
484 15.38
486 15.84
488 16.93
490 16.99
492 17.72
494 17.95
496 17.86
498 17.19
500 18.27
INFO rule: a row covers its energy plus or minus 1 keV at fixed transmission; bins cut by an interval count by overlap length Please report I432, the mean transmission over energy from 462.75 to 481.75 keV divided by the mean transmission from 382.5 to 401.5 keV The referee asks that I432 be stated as 0.50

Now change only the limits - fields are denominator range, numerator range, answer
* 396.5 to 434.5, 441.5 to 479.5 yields 0.68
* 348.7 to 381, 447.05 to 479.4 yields 0.66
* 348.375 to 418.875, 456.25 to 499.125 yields 0.68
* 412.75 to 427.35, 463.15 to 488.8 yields 0.68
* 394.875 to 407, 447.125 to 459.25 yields 0.68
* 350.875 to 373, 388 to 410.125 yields 1.17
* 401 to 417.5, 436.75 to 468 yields 0.77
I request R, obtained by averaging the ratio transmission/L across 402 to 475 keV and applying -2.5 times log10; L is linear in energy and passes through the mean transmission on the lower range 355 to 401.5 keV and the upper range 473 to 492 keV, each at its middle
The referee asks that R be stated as 0.05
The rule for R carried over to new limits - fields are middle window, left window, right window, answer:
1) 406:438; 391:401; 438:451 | 0.11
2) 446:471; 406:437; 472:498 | 0.24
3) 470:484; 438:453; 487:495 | 0.34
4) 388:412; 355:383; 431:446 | -0.18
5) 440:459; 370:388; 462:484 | -0.18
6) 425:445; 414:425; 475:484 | -0.08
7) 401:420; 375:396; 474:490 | 0.00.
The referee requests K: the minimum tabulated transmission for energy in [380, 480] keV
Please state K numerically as 10.26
